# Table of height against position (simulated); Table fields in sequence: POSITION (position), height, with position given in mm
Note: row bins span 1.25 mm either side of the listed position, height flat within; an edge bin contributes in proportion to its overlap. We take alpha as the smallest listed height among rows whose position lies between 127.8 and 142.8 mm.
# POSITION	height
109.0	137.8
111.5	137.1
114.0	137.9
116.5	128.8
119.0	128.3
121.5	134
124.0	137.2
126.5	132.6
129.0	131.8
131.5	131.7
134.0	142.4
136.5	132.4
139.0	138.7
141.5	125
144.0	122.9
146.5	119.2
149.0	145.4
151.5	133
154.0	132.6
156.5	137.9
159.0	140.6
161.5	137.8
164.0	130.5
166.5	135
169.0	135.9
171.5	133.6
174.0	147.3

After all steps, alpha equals 125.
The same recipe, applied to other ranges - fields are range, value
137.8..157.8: 119.2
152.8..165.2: 130.5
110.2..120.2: 128.3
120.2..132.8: 131.7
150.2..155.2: 132.6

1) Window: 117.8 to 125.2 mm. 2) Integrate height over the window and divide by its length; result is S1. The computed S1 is 133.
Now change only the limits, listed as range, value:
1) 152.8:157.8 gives 135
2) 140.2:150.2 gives 128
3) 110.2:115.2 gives 137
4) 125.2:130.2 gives 132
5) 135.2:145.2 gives 130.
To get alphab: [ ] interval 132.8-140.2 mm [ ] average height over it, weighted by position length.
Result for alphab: 138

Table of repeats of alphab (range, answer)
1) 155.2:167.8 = 136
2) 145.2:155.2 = 133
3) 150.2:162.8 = 136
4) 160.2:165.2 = 134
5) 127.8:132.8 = 132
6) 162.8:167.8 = 133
